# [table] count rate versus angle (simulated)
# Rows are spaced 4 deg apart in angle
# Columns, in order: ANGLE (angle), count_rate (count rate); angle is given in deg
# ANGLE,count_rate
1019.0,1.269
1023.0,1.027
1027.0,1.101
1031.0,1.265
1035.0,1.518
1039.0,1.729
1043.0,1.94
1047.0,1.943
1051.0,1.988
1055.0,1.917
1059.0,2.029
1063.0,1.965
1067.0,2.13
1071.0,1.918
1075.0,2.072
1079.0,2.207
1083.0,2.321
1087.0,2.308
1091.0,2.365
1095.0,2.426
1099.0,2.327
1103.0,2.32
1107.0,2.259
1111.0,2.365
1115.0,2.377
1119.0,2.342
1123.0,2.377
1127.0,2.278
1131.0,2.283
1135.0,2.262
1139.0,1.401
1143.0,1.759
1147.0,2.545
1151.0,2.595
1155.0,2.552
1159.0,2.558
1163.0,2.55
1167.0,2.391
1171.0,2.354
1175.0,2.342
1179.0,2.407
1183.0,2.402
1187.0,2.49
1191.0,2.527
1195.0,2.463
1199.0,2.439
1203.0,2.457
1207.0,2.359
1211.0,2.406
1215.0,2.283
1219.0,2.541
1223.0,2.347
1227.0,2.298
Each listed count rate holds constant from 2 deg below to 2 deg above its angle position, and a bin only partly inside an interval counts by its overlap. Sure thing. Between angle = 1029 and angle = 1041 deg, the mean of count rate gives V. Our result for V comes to 1.5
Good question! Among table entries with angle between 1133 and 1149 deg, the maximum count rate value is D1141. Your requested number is 2.545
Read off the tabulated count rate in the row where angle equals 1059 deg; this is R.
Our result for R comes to 2.029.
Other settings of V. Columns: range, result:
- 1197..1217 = 2.39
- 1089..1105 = 2.36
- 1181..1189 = 2.45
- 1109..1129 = 2.35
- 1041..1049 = 1.94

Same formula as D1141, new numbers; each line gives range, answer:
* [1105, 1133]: 2.377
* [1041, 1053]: 1.988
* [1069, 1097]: 2.426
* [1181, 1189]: 2.49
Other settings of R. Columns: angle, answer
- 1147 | 2.545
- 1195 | 2.463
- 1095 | 2.426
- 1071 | 1.918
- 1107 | 2.259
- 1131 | 2.283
